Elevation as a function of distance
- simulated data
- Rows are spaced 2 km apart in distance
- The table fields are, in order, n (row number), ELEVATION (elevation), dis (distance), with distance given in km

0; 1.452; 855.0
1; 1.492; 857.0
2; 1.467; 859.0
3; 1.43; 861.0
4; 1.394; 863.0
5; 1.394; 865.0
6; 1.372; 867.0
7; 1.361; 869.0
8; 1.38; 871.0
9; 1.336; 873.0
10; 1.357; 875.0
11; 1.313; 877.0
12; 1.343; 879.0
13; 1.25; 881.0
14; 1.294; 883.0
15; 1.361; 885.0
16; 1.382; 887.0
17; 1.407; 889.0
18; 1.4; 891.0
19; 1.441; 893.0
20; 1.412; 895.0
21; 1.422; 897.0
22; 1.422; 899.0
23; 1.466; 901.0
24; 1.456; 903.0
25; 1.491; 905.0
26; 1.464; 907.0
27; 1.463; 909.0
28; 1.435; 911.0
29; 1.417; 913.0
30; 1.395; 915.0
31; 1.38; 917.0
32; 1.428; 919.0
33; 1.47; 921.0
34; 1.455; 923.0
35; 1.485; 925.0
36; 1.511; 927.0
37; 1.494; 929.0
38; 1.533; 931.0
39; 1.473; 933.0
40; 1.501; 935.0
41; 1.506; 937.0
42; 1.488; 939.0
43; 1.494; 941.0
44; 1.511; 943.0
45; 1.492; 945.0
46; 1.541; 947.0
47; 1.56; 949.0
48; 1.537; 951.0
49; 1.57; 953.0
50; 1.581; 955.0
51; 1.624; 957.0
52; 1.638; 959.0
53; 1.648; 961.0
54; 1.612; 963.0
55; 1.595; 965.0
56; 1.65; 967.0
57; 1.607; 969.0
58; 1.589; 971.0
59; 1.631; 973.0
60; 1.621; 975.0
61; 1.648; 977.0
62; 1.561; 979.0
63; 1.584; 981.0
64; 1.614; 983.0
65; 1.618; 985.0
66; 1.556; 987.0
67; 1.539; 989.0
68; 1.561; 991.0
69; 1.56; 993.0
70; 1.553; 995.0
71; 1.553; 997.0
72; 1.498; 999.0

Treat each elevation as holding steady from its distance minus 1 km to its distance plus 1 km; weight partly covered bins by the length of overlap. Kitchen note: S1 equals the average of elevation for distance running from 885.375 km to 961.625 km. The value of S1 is 1.48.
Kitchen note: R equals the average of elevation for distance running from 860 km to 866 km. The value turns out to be 1.41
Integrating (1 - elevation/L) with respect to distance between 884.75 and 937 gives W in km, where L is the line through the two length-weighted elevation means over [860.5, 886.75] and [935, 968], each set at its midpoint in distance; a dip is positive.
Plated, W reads 0.21 km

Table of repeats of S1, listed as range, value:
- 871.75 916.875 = 1.4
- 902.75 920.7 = 1.44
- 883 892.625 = 1.38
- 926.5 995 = 1.57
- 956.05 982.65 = 1.62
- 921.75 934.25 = 1.49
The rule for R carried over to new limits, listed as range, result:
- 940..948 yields 1.51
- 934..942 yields 1.5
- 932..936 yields 1.49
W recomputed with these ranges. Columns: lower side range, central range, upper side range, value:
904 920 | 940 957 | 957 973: 0.2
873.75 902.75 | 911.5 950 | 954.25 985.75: 0.5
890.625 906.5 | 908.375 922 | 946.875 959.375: 0.5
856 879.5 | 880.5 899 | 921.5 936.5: 0.6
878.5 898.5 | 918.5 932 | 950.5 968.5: 0.1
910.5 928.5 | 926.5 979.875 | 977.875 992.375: -1.8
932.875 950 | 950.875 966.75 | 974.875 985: -0.6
